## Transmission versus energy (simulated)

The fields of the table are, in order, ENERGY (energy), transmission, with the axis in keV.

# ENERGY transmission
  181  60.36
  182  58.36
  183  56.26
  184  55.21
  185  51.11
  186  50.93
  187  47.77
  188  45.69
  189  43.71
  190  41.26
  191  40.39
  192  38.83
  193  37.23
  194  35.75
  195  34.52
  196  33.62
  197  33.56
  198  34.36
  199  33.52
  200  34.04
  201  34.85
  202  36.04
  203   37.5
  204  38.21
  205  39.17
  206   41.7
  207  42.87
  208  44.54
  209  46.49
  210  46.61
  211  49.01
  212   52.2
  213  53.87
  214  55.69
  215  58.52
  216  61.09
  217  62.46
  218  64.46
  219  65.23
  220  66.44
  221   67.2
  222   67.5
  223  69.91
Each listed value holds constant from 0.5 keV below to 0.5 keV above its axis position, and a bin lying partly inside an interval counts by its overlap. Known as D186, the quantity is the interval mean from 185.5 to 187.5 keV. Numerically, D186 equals 49.4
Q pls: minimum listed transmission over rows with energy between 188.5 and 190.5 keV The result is 41.26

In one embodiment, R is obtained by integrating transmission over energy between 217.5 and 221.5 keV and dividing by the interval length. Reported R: 65.8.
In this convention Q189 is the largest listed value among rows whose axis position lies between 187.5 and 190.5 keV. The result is 45.69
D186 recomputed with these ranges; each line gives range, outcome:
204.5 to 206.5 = 40.4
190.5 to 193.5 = 38.8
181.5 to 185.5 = 55.2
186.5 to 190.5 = 44.6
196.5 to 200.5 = 33.9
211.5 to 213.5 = 53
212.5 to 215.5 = 56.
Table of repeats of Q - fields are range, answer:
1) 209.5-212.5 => 46.61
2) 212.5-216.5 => 53.87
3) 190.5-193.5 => 37.23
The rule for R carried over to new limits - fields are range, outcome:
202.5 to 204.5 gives 37.9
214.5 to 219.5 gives 62.4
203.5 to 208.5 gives 41.3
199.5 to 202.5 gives 35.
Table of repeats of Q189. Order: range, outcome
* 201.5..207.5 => 42.87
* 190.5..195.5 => 40.39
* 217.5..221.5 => 67.2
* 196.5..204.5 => 38.21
